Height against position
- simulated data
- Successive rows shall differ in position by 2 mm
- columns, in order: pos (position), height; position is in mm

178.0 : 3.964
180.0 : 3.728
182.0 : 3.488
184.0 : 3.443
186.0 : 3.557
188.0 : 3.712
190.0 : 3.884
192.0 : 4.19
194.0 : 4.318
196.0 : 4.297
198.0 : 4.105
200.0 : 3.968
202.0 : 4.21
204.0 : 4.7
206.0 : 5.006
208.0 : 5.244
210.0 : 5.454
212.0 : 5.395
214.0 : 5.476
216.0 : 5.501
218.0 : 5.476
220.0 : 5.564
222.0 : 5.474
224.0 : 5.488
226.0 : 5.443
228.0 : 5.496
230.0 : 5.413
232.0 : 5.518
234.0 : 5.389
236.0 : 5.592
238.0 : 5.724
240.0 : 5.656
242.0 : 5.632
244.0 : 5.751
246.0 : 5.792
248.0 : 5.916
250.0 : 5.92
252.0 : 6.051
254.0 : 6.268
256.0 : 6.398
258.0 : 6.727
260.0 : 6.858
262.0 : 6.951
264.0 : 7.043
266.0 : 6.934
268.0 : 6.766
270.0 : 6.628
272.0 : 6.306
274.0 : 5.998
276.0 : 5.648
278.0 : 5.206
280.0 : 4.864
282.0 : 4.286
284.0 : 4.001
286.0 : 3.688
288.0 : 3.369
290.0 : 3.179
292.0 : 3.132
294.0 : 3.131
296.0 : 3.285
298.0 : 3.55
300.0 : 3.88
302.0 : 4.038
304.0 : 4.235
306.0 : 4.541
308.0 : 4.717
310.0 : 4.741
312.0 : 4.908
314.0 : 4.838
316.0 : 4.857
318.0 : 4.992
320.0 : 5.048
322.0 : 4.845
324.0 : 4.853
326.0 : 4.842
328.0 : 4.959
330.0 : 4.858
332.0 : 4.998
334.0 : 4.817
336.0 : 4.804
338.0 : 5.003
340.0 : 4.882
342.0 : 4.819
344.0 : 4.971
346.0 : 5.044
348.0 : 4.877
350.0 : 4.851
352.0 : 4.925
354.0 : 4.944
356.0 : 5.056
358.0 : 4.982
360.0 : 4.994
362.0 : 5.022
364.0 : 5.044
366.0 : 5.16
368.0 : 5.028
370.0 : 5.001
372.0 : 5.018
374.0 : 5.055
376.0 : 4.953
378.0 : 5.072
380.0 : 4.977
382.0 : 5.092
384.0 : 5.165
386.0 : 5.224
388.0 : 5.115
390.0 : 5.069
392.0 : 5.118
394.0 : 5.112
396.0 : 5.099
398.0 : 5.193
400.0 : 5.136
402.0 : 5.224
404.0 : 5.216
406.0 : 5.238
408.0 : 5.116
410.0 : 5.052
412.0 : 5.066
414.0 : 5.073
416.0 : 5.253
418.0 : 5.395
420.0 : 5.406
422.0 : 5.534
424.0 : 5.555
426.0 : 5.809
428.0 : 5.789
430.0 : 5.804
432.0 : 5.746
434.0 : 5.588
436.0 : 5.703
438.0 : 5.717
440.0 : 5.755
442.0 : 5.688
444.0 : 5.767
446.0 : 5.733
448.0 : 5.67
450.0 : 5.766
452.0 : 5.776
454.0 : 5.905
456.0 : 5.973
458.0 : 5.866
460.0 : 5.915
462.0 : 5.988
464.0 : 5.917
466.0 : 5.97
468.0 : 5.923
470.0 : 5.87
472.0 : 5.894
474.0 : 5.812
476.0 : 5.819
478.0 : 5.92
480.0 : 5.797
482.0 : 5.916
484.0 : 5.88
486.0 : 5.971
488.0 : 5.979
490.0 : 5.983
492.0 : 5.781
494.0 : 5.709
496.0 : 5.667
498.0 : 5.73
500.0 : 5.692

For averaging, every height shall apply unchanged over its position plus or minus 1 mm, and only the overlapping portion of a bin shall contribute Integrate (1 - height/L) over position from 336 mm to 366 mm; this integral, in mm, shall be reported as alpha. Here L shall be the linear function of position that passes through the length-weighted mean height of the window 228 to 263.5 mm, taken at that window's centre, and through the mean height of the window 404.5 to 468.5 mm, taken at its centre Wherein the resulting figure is 4.3 mm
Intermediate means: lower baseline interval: 5.98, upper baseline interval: 5.63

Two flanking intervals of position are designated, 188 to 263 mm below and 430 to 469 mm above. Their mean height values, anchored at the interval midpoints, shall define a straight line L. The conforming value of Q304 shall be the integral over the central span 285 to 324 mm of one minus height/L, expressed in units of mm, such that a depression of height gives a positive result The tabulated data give 9.6 mm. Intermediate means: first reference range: 5.39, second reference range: 5.81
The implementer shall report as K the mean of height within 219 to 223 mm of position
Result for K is 5.52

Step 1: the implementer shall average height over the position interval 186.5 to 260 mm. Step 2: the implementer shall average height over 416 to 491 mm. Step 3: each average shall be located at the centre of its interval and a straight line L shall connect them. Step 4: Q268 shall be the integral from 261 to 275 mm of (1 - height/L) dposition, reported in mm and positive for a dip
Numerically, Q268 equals -3.3 mm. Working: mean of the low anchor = 5.29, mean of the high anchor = 5.79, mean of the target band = 6.66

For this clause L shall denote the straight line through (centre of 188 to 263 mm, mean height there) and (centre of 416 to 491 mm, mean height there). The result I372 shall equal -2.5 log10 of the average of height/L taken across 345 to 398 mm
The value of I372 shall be 0.12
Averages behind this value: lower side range 5.39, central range 5.04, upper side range 5.79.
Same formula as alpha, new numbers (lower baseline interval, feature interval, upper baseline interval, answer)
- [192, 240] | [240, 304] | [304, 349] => -3.2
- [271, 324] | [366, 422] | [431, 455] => 1.7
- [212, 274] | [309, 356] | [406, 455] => 7.1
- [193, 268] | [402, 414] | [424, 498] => 1.3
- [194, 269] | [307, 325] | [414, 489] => 2.6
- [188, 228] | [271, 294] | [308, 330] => 2.0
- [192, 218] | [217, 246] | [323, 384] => -4.3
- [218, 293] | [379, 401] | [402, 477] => 2.0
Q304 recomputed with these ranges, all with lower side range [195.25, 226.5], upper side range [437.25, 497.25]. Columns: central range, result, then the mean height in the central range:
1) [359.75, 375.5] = 1.4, 5.04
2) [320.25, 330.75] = 1.0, 4.88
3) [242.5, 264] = -4.6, 6.28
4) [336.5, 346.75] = 1.0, 4.93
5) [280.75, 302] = 6.9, 3.59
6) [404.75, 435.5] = 1.4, 5.43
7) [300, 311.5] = 2.0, 4.42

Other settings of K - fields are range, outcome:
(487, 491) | 5.98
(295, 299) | 3.42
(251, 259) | 6.36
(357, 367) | 5.04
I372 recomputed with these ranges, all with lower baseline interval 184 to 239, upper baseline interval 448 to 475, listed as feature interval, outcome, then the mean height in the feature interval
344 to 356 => 0.11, 4.94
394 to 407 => 0.09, 5.18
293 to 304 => 0.40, 3.64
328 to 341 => 0.10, 4.9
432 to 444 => 0.02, 5.7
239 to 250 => -0.14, 5.76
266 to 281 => -0.16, 5.98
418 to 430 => 0.02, 5.62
